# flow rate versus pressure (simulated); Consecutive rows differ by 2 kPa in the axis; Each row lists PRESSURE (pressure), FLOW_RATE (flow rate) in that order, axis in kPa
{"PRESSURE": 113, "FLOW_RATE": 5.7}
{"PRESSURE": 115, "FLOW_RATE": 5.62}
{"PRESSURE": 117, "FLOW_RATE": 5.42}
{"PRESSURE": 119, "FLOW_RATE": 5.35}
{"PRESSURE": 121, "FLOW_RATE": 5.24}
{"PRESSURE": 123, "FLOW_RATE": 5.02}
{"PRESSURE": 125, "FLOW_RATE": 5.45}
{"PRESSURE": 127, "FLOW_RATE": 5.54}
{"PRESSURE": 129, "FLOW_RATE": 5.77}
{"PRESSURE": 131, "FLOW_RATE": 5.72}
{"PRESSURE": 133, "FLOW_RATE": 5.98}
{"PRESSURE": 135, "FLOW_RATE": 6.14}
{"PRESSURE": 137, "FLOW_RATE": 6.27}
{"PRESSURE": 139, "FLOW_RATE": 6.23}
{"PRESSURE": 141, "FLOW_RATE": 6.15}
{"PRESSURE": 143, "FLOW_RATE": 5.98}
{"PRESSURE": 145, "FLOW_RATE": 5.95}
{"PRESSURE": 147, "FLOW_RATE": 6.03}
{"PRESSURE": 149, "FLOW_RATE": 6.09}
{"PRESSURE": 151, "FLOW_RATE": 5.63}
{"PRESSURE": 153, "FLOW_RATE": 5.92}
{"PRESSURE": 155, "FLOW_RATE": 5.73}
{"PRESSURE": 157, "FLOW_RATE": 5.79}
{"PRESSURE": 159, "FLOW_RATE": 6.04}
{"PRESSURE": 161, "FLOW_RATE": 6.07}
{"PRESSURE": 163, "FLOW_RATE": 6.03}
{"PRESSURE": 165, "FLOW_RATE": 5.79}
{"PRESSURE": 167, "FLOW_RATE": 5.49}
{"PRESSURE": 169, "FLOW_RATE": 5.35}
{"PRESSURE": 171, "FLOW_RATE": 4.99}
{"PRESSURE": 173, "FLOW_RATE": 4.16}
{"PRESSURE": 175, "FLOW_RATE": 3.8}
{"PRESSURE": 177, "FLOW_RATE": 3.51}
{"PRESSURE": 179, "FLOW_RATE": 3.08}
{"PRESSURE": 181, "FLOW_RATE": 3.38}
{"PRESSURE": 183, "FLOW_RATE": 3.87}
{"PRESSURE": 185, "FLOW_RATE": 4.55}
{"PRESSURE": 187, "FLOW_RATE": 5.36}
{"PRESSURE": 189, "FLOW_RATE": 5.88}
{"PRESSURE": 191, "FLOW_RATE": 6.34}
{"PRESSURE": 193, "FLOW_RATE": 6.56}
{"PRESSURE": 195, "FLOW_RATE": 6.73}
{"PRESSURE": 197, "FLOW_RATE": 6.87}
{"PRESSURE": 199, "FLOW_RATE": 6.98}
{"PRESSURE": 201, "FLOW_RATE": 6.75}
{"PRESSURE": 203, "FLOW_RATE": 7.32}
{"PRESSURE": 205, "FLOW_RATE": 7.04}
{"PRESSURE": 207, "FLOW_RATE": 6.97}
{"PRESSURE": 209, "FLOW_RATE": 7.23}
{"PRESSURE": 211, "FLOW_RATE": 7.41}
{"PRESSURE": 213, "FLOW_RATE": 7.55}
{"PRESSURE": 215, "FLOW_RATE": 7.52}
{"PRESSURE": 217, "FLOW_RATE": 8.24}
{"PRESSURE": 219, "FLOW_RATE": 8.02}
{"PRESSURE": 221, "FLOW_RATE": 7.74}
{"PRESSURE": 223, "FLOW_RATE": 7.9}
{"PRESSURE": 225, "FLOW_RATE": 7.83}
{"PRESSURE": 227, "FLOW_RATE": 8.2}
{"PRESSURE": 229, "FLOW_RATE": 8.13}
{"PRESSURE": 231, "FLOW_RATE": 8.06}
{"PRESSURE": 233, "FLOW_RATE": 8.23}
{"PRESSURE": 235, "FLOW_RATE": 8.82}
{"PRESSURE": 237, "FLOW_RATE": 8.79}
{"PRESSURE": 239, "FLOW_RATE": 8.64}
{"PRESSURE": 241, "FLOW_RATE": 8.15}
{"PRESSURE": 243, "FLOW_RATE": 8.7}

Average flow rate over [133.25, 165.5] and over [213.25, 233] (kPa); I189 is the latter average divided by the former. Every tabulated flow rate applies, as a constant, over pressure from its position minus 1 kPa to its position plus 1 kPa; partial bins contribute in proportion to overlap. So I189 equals 1.3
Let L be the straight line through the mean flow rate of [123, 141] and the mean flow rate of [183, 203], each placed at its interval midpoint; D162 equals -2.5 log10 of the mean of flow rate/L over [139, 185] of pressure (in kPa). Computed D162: 0.15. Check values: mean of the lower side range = 5.85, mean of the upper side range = 6.16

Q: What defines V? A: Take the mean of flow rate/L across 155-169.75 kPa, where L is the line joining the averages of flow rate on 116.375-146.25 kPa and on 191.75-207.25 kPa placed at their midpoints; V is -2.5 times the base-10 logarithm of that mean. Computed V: 0.08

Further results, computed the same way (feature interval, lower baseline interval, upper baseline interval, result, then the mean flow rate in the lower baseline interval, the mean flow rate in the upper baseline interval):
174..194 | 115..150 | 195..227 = 0.431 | 5.78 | 7.43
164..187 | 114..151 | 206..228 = 0.460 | 5.77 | 7.69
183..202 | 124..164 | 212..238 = 0.185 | 5.93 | 8.08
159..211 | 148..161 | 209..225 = 0.204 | 5.88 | 7.74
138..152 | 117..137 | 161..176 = -0.114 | 5.61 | 5.15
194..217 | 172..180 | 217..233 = -0.151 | 3.64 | 8.01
